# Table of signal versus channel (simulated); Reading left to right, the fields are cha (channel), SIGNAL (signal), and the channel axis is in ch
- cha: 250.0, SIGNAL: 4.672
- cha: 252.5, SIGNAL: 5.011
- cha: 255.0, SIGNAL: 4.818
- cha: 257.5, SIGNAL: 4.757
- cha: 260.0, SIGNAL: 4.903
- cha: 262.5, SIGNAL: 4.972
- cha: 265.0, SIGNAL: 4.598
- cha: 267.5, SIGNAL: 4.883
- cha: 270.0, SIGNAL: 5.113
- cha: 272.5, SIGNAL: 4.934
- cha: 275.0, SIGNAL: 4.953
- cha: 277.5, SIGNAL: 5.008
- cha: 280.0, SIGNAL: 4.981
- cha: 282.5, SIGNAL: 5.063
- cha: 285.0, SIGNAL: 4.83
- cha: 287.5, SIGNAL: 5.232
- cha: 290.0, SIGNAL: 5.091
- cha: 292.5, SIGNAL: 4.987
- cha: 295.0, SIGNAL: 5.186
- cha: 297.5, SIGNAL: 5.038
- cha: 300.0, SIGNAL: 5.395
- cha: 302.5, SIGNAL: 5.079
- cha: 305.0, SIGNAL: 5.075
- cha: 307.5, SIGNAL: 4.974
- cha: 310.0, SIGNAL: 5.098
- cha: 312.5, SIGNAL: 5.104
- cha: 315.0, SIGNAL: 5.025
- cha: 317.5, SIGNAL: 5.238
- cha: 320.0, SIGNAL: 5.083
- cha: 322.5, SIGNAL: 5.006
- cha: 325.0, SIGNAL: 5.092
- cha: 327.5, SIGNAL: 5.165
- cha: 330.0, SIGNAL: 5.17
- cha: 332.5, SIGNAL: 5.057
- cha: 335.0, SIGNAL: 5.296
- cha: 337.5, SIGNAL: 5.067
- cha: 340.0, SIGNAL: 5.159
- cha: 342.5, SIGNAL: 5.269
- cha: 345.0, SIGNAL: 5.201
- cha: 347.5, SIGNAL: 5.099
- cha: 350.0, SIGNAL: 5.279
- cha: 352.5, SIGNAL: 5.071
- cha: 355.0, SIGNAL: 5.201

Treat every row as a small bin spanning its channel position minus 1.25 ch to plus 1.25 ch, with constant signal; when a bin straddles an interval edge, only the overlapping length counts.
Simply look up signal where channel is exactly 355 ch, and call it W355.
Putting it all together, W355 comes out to 5.201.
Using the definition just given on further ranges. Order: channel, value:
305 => 5.075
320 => 5.083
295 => 5.186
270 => 5.113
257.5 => 4.757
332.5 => 5.057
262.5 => 4.972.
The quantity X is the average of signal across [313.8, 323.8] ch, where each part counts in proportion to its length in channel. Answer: 5.09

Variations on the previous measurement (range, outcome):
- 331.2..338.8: 5.14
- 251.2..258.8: 4.86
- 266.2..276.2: 4.97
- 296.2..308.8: 5.11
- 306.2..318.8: 5.09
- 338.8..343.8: 5.21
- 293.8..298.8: 5.11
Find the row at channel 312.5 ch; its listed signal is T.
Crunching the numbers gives 5.104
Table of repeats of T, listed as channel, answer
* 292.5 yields 4.987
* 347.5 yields 5.099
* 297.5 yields 5.038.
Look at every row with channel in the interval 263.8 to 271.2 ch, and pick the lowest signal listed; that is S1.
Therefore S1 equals 4.598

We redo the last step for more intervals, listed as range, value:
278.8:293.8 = 4.83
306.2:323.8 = 4.974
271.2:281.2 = 4.934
